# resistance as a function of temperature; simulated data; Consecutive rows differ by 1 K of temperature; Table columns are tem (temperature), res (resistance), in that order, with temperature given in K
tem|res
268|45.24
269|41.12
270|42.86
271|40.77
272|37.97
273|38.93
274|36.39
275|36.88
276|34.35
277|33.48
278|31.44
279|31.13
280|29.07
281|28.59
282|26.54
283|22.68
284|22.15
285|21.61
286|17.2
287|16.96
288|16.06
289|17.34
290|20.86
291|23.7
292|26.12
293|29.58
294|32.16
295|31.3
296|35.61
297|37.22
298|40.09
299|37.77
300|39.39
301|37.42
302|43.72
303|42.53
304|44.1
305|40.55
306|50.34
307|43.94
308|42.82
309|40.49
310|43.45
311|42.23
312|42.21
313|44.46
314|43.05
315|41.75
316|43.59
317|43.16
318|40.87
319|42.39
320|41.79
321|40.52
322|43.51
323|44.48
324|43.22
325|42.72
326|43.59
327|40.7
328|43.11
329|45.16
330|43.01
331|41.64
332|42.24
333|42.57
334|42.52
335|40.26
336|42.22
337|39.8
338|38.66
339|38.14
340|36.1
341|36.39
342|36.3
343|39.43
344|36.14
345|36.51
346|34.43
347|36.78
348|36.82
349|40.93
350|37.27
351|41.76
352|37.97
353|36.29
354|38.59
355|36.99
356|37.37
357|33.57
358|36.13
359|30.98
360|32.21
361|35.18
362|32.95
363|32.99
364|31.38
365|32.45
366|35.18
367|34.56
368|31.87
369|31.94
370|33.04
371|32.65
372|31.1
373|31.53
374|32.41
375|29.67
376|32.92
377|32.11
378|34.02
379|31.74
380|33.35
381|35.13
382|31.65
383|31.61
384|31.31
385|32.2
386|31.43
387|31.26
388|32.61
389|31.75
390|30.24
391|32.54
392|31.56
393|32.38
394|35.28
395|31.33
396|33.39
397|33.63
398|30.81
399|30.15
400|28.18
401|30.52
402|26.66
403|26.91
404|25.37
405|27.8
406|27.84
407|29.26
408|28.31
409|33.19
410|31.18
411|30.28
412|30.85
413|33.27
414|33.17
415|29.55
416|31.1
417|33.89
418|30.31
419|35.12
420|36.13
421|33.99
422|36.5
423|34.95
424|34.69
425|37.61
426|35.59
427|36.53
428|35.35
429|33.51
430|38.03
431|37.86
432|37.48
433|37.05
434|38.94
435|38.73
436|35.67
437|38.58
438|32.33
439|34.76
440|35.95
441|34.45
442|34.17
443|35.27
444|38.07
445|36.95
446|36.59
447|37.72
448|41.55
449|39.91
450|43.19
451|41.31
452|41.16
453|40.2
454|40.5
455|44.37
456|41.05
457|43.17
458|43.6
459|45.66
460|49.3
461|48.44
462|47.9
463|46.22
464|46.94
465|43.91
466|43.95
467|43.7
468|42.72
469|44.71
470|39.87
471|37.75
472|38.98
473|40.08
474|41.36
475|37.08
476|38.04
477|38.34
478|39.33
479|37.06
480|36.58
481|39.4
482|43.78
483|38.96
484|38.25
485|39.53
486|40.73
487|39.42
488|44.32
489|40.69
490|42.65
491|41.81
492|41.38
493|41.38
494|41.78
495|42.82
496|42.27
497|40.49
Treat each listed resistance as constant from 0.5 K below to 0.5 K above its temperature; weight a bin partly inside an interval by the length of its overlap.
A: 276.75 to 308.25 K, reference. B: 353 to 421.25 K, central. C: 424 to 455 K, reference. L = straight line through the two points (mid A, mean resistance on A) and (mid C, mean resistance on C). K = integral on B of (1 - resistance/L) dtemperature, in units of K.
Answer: 6.3 K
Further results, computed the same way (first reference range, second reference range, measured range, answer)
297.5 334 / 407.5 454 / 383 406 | 4.33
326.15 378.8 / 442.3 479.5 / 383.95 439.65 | 9.07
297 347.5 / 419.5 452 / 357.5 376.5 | 3.28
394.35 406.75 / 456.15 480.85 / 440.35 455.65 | -0.24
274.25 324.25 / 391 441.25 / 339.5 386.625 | -0.35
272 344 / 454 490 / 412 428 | 2.45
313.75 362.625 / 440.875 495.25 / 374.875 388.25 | 2.57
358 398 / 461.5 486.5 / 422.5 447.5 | 0.84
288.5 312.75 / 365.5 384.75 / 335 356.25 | -2.26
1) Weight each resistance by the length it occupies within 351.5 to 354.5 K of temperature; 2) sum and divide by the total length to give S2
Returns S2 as 37.6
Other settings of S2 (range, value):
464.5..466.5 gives 43.9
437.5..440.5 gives 34.3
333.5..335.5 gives 41.4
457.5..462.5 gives 47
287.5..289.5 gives 16.7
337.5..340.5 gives 37.6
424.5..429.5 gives 35.7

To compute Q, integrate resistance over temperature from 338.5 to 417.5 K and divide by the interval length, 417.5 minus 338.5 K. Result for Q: 33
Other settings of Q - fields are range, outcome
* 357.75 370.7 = 33.1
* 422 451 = 36.9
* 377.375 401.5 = 32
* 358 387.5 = 32.5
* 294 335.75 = 41.7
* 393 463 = 35.7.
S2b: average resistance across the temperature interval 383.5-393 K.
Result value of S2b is 31.7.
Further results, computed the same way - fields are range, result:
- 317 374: 37.8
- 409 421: 32.4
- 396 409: 29.1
